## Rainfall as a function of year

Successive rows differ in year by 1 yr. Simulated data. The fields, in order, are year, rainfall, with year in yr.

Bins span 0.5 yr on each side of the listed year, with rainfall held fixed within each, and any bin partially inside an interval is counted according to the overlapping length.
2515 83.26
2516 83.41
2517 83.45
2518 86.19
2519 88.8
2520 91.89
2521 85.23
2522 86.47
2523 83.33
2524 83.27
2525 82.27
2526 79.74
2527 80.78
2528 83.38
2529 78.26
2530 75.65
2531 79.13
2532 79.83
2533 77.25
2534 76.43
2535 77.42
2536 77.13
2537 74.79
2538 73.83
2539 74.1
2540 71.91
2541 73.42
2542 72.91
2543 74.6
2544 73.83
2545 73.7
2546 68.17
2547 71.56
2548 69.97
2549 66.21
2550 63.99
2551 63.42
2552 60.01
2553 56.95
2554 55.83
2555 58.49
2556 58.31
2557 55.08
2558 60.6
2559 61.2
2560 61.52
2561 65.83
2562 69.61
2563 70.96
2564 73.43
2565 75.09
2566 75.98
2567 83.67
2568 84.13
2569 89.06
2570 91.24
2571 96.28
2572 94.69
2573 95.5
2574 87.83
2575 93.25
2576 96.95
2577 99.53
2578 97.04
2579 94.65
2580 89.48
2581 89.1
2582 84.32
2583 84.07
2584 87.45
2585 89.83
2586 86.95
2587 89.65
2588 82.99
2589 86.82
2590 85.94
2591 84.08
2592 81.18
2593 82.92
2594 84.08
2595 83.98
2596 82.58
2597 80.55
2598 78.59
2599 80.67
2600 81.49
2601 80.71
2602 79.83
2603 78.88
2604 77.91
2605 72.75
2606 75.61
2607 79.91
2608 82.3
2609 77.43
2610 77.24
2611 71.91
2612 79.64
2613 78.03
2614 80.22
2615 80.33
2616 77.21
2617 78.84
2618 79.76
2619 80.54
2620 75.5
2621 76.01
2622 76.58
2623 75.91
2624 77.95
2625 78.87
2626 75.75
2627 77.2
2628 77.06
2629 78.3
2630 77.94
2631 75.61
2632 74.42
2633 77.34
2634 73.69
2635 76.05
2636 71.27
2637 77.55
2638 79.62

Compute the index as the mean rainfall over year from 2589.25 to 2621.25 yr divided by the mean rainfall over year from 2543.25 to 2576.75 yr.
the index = 1.1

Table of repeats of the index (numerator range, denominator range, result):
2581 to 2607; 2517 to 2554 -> 1.09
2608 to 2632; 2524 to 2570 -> 1.08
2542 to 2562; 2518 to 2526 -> 0.75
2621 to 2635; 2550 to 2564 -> 1.24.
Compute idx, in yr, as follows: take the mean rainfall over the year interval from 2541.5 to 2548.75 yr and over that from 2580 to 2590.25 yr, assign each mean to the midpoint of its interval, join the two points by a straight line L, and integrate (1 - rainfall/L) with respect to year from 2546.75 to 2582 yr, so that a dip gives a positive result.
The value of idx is 1.30 yr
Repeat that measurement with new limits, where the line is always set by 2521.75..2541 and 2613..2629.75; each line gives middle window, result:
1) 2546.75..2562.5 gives 3.2 yr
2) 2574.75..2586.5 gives -1.9 yr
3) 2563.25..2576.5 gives -1.5 yr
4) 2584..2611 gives -1.3 yr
